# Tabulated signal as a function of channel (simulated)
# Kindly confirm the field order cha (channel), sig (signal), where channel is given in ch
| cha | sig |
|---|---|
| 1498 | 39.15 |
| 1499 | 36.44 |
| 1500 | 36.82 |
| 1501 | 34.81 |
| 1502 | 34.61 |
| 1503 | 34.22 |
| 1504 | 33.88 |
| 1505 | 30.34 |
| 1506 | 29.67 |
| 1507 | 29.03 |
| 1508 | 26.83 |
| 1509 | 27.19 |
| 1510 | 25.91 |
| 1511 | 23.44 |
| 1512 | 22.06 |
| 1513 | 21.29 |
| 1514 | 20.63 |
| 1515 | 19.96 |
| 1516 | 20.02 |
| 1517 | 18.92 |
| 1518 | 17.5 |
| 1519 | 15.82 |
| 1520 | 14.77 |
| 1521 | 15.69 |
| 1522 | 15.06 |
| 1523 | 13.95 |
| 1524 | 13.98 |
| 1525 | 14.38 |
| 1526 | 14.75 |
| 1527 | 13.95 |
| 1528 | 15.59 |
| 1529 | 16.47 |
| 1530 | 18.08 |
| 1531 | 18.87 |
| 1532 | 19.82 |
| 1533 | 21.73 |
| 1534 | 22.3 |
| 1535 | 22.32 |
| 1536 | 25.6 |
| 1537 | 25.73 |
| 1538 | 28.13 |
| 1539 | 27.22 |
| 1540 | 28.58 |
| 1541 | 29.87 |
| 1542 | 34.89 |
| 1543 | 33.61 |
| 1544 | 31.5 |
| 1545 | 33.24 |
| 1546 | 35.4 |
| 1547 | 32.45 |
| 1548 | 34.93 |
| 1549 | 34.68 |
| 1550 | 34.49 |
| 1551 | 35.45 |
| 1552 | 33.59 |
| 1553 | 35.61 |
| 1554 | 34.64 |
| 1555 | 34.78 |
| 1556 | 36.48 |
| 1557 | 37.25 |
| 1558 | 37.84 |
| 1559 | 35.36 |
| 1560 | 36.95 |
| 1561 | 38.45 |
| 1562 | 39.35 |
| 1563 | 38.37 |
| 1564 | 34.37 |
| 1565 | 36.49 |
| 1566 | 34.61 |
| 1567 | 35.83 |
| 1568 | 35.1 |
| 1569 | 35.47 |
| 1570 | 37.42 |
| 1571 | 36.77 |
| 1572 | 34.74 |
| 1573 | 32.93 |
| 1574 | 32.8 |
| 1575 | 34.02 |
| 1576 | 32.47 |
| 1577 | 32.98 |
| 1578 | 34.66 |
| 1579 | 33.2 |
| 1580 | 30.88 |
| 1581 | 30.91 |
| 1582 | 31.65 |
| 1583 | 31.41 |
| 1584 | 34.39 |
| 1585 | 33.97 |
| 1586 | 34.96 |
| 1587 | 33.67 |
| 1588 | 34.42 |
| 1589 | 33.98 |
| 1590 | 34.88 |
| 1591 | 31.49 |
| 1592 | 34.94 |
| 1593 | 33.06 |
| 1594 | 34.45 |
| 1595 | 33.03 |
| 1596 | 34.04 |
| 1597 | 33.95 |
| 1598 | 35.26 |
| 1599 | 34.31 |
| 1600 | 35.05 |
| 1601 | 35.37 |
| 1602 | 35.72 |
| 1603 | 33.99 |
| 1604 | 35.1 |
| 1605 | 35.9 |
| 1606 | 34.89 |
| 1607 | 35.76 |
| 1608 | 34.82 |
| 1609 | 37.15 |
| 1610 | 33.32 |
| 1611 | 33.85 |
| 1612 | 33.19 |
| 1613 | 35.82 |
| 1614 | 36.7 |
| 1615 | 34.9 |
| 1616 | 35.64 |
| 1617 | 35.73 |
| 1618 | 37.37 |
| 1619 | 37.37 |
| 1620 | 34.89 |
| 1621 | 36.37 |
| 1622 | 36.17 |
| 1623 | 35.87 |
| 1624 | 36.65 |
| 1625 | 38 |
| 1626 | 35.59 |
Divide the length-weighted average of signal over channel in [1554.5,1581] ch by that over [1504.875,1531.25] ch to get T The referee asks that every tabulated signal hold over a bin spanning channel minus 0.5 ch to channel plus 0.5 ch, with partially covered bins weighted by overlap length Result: 1.80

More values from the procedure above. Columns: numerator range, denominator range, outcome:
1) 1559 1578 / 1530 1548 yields 1.28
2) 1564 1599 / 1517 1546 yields 1.56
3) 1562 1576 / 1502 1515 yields 1.31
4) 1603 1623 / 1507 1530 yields 1.89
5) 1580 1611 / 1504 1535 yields 1.69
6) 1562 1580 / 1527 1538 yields 1.68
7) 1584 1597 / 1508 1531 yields 1.85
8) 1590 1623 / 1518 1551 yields 1.47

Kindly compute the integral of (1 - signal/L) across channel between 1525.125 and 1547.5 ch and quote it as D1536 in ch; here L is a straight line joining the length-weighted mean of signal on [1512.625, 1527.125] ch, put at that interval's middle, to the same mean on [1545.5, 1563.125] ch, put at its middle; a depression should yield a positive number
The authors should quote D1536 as 1.3 ch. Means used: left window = 16.7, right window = 35.8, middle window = 24.8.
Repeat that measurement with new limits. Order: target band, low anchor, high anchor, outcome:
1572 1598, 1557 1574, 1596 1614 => 1.6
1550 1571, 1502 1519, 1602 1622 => -4.2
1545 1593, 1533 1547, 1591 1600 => -4.8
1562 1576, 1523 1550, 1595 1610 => -2.6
